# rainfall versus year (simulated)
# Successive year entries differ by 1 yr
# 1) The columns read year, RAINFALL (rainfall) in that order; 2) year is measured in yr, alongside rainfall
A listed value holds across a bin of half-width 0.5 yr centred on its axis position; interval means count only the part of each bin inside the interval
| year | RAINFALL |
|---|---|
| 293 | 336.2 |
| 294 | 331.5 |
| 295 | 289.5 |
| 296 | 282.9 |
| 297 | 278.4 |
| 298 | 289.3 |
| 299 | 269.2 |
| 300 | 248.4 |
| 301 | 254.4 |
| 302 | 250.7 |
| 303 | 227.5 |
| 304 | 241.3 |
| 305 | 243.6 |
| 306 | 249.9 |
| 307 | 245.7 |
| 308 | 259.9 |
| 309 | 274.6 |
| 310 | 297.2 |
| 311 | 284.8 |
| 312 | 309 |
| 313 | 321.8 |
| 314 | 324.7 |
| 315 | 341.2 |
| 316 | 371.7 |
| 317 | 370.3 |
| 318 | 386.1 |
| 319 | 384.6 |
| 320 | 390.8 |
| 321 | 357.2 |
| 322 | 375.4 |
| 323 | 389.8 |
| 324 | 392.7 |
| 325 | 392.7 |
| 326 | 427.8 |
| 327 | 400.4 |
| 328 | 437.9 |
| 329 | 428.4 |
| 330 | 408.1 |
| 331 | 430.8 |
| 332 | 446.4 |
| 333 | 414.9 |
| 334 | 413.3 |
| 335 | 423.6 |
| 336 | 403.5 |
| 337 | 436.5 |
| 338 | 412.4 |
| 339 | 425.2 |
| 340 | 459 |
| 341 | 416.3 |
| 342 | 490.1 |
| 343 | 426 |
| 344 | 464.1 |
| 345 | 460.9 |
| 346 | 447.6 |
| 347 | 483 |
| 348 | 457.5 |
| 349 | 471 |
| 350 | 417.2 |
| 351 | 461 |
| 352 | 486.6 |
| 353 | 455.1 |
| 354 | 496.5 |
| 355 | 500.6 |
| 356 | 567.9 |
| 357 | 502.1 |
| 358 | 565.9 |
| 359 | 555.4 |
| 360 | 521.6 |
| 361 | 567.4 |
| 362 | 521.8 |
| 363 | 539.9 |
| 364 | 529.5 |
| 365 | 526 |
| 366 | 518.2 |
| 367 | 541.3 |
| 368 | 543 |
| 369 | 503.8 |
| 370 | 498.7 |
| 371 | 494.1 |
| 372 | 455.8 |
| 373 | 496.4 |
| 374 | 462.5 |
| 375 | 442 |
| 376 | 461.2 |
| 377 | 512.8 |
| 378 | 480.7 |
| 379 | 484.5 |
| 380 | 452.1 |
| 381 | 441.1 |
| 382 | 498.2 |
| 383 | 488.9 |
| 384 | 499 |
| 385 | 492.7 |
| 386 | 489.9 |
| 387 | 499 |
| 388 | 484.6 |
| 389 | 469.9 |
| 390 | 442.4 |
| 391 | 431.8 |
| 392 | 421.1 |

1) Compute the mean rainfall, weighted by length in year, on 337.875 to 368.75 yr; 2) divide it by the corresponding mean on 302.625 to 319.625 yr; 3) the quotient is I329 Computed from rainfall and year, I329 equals 1.6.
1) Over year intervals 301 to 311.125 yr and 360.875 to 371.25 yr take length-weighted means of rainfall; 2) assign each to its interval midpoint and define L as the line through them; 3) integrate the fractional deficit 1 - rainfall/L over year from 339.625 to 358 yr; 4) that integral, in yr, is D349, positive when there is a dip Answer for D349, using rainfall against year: -1.03 yr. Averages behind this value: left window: 256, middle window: 473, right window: 525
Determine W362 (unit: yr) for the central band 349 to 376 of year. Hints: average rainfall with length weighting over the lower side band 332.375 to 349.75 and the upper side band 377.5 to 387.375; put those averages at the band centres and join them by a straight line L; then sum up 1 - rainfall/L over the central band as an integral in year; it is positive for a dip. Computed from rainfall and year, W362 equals -2.5 yr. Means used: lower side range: 441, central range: 505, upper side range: 482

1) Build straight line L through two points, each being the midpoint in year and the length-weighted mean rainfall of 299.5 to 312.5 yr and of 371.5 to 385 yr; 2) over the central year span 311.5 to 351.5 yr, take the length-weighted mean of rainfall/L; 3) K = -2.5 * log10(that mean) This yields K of -0.22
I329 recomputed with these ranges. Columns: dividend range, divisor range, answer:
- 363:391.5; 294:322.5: 1.62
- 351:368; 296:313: 1.97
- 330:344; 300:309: 1.74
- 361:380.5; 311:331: 1.32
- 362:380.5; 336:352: 1.11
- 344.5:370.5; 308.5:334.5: 1.34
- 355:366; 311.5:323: 1.50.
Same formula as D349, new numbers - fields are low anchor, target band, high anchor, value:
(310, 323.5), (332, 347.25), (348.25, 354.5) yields -0.4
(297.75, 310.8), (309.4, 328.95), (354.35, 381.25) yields -3.1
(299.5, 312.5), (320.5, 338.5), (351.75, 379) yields -2.6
